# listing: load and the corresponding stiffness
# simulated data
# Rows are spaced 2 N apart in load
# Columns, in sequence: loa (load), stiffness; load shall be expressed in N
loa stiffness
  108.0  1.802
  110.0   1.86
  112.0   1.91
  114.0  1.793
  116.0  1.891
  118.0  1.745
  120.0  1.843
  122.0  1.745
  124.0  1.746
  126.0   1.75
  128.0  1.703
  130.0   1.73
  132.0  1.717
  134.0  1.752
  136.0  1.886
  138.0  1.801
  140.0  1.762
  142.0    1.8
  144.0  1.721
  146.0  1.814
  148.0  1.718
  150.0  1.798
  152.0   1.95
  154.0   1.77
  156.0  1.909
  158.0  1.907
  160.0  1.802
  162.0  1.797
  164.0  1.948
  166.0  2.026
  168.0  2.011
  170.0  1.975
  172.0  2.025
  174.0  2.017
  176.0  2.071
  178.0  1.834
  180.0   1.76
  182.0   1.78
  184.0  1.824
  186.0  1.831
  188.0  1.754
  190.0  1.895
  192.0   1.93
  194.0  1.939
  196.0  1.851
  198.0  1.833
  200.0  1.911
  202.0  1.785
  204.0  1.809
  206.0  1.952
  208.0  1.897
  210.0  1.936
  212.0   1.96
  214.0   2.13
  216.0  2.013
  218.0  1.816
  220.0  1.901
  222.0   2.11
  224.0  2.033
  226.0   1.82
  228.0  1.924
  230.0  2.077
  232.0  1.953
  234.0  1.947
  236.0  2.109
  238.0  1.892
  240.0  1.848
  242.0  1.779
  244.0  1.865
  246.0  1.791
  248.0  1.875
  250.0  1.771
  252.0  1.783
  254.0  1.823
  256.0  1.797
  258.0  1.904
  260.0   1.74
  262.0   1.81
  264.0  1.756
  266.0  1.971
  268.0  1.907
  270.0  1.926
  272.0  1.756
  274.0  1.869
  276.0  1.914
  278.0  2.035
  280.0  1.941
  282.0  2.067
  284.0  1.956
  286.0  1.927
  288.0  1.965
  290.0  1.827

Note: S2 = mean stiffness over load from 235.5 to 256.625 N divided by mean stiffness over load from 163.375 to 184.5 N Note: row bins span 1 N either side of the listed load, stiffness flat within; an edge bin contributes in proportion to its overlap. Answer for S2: 1.0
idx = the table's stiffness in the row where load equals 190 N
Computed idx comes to 1.895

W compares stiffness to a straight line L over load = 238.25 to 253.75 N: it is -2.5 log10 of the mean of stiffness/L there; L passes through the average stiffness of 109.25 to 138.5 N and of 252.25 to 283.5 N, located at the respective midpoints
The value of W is 0.03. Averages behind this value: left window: 1.79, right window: 1.88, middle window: 1.82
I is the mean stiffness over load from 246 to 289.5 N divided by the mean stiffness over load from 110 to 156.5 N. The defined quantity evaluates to 1.05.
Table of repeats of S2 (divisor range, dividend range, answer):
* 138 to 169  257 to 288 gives 1.03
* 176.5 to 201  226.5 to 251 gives 1.03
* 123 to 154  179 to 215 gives 1.06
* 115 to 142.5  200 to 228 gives 1.09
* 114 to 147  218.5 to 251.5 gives 1.08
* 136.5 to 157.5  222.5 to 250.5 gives 1.06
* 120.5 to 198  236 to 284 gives 1.01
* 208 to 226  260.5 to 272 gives 0.94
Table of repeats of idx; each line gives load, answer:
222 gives 2.11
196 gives 1.851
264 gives 1.756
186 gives 1.831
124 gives 1.746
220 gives 1.901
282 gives 2.067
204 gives 1.809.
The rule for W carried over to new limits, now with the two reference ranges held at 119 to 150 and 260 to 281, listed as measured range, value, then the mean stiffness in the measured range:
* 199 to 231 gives -0.062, 1.94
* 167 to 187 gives -0.065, 1.91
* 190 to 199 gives -0.042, 1.89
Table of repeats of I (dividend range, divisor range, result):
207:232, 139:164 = 1.08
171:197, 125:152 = 1.06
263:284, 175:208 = 1.03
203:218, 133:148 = 1.09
